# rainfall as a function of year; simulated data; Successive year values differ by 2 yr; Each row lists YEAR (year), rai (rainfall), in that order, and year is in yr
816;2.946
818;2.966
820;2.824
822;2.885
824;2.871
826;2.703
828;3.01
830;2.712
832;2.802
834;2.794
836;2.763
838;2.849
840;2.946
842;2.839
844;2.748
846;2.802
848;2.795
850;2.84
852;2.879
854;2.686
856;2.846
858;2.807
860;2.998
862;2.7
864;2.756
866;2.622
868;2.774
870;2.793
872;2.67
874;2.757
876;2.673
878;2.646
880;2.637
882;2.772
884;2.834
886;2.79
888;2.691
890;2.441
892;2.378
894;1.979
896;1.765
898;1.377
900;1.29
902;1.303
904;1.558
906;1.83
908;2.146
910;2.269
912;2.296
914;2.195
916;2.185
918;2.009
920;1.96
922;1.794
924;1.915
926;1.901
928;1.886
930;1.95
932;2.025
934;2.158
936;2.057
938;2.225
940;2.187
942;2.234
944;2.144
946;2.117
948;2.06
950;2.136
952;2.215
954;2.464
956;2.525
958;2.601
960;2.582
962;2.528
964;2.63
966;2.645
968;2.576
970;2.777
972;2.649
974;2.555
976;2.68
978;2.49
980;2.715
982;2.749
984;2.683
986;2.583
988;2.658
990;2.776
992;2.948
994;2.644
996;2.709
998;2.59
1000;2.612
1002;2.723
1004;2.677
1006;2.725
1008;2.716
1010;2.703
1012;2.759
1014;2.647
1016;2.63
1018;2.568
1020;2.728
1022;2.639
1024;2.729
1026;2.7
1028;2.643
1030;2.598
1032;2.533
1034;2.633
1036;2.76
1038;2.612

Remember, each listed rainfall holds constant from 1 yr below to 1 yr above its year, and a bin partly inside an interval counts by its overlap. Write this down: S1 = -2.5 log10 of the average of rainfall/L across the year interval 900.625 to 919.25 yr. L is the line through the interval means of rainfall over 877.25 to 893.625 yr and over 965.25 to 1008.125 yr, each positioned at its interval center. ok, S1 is 0.32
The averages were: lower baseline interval 2.62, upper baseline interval 2.68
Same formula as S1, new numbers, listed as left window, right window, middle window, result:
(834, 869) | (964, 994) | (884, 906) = 0.35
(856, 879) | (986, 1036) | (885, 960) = 0.29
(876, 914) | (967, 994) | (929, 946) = 0.15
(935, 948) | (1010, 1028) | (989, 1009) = -0.07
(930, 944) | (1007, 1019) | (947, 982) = -0.09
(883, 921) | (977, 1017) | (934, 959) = 0.05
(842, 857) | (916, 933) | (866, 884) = -0.09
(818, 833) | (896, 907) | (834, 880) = -0.22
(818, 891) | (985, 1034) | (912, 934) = 0.34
